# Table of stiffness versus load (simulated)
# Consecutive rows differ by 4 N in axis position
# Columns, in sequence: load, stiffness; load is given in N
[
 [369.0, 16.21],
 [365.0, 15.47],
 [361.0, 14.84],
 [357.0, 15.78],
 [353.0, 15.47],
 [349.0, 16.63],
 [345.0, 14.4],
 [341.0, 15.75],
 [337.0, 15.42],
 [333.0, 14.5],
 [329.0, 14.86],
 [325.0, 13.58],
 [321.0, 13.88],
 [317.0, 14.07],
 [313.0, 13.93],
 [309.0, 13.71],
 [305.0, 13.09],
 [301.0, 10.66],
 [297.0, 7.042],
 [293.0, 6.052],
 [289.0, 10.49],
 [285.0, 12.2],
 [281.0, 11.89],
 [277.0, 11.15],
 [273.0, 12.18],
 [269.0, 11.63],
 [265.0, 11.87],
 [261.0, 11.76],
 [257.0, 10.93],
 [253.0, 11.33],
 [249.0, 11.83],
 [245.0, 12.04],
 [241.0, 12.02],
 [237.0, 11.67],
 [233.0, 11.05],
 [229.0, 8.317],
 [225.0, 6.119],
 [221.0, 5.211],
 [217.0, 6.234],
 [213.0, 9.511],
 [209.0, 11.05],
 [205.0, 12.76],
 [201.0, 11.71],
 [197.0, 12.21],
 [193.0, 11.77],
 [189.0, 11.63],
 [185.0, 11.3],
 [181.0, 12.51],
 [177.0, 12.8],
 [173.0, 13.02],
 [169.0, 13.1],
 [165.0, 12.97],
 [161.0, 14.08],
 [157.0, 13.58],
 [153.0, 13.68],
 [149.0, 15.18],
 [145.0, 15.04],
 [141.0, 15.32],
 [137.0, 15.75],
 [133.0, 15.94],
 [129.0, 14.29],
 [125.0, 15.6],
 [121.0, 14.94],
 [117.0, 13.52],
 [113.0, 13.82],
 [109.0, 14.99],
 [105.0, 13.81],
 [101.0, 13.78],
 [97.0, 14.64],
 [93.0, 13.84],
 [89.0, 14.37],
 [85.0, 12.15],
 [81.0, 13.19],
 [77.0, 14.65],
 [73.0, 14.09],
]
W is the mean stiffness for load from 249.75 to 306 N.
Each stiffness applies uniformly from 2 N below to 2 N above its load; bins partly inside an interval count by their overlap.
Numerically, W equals 10.9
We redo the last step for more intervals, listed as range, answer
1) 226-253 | 11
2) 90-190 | 14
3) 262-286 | 11.8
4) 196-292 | 10.7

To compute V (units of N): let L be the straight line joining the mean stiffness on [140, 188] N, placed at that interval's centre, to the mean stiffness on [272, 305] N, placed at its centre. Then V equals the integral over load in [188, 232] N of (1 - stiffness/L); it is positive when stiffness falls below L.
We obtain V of 9.6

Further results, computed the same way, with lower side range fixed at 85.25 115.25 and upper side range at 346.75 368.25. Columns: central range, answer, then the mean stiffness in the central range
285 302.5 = 7.27 N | 8.92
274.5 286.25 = 2.66 N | 11.7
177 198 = 3.80 N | 12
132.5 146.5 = -1.16 N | 15.5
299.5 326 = 3.56 N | 13.3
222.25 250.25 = 8.74 N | 10.3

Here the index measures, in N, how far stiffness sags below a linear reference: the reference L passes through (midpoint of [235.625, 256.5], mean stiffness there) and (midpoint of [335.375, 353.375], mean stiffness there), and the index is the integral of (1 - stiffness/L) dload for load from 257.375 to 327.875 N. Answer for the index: 9.35 N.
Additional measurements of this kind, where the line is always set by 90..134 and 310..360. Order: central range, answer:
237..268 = 6.3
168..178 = 1.1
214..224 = 5.8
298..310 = 2.3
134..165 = -0.2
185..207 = 4.0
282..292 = 2.6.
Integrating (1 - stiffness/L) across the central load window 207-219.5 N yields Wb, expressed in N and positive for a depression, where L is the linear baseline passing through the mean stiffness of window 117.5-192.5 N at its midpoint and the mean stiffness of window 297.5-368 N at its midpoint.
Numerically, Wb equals 4.7 N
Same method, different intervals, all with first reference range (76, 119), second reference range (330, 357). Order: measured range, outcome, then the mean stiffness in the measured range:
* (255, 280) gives 5.6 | 11.6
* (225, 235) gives 3.9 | 8.97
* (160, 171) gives 0.7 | 13.3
